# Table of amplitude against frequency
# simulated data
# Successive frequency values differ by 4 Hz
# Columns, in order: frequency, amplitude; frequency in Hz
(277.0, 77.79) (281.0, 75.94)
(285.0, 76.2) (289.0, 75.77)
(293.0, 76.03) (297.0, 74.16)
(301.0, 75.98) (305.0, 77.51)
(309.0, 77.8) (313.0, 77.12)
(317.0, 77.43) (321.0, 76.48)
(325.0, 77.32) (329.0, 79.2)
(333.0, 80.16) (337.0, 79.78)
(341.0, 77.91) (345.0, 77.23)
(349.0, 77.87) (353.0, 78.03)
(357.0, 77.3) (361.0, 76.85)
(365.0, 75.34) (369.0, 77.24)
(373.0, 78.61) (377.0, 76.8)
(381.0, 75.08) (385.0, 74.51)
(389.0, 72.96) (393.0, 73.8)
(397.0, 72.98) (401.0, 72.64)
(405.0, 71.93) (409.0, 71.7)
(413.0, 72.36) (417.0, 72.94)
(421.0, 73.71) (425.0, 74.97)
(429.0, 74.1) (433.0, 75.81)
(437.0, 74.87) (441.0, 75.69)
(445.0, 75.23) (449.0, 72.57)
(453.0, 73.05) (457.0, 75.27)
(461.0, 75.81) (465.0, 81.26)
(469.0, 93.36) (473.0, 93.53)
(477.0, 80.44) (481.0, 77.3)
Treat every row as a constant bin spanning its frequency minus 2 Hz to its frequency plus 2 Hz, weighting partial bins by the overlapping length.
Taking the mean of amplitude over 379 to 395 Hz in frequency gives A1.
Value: 74.1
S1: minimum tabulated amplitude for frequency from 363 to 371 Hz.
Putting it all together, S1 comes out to 75.34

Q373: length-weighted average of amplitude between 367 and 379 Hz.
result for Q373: 77.5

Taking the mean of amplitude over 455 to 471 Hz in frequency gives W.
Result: 81.4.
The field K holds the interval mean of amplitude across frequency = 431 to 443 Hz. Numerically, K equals 75.5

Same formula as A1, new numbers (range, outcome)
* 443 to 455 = 73.6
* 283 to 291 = 76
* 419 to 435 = 74.6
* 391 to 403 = 73.1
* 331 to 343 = 79.3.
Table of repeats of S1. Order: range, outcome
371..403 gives 72.64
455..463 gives 75.27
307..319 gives 77.12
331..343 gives 77.91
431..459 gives 72.57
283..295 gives 75.77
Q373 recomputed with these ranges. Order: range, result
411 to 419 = 72.7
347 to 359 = 77.7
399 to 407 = 72.3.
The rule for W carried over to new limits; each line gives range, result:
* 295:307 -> 75.9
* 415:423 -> 73.3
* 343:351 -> 77.6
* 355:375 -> 77.1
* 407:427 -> 73.1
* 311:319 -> 77.3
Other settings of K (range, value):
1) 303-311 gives 77.7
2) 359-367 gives 76.1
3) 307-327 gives 77.2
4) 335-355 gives 78.2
